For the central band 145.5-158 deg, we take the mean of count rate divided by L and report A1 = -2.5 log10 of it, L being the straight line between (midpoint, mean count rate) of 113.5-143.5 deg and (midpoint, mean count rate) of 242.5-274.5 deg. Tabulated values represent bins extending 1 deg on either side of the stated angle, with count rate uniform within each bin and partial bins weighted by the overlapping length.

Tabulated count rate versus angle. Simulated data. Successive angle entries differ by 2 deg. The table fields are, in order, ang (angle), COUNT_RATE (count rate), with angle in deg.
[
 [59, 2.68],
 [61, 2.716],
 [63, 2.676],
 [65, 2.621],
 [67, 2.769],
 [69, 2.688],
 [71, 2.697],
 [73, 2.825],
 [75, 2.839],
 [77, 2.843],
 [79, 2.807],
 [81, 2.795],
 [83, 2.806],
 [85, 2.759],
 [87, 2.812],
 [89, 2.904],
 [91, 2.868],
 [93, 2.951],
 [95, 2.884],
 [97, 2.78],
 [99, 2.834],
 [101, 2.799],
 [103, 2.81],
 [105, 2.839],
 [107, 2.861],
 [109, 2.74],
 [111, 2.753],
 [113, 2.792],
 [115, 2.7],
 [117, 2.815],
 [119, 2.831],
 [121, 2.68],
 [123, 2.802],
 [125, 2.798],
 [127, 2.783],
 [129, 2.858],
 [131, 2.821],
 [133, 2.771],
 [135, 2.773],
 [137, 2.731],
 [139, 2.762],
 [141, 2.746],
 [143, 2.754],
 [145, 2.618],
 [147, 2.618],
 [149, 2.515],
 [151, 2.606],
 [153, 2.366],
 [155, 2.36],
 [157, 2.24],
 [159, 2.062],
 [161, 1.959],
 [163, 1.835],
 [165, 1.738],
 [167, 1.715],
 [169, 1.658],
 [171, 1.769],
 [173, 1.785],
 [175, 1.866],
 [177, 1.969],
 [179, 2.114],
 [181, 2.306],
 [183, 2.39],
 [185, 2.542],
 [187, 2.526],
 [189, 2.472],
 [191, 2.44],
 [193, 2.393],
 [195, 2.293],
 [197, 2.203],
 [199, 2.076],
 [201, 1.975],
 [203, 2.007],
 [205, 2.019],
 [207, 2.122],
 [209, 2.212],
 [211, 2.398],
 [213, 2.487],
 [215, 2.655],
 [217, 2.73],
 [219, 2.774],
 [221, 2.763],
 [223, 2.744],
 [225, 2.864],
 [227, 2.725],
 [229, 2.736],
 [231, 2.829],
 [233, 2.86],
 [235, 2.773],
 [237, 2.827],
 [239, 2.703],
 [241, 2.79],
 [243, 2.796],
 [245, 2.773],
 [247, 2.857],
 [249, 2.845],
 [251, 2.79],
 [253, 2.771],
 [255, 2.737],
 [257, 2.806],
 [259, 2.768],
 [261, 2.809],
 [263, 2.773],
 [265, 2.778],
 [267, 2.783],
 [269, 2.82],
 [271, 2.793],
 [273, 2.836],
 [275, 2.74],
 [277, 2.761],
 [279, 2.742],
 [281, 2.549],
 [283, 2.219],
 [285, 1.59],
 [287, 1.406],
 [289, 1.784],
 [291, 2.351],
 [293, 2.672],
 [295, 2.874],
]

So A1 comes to 0.134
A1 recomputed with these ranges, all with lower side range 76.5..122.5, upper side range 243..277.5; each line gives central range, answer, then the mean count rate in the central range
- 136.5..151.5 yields 0.05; 2.67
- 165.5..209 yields 0.30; 2.12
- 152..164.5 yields 0.30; 2.12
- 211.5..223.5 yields 0.05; 2.68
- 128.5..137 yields 0.01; 2.79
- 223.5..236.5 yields 0.00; 2.8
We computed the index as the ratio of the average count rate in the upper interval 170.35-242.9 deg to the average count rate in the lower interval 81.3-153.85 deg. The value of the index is 0.88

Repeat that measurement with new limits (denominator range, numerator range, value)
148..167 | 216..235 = 1.29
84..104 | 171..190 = 0.77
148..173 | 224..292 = 1.29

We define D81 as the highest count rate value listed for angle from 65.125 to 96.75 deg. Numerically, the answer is 2.951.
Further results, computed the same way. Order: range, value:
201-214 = 2.487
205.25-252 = 2.864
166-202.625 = 2.542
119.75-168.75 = 2.858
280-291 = 2.549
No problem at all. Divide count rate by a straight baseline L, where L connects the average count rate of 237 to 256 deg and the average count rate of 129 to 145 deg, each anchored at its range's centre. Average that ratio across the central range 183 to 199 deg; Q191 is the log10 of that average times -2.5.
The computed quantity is 0.16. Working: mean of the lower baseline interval 2.76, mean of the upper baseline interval 2.79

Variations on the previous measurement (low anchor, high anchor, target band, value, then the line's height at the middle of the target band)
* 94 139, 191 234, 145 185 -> 0.23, 2.63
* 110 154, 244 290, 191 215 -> 0.19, 2.66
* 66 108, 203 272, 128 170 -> 0.15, 2.77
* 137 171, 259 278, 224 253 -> -0.06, 2.65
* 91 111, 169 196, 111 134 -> -0.05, 2.66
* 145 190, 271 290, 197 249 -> -0.15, 2.24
